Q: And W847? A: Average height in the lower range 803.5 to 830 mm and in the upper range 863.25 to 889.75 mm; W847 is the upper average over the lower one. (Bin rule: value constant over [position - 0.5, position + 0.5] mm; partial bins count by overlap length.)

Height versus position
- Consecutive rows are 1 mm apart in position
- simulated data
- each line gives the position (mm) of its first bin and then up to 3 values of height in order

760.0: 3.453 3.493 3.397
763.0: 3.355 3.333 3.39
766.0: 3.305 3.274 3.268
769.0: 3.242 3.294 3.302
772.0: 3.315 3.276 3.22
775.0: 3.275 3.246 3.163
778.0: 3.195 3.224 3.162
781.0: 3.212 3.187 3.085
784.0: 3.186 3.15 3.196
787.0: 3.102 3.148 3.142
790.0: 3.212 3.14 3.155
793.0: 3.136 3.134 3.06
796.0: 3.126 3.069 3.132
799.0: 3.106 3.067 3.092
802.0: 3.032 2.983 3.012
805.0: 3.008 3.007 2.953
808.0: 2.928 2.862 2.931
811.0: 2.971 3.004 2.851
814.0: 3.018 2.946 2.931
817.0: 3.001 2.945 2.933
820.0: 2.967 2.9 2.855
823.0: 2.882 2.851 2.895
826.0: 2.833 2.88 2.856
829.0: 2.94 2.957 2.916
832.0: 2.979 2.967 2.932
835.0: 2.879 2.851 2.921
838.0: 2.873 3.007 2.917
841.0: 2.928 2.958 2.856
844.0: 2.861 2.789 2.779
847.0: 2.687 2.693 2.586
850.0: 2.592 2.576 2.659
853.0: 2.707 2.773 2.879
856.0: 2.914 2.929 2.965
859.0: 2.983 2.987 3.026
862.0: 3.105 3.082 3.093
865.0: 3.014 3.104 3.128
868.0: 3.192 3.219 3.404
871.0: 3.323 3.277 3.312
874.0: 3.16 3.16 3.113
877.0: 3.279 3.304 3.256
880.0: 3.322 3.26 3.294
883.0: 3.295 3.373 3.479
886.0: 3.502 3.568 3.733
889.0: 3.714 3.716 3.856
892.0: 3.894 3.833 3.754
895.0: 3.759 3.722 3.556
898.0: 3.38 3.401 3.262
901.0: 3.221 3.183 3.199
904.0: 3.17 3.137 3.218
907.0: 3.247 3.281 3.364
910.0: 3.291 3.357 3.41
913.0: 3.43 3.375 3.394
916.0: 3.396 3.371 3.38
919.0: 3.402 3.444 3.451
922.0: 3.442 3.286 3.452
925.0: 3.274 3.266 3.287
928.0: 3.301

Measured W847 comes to 1.1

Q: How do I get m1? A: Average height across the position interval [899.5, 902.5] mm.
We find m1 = 3.22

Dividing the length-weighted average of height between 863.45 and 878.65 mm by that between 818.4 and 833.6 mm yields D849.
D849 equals 1.1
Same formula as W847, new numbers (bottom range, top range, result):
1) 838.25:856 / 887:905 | 1.27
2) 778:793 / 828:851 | 0.90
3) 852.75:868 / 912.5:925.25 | 1.13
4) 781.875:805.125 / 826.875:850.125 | 0.92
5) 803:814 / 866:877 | 1.09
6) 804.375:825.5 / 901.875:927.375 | 1.13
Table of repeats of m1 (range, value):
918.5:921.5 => 3.43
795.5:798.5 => 3.11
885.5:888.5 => 3.6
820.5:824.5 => 2.87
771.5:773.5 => 3.3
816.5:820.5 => 2.96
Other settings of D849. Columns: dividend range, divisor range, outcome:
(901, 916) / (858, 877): 1.05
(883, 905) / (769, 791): 1.10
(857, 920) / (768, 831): 1.09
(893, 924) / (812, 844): 1.16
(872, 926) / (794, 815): 1.13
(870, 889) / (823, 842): 1.15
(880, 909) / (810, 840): 1.18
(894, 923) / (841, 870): 1.16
